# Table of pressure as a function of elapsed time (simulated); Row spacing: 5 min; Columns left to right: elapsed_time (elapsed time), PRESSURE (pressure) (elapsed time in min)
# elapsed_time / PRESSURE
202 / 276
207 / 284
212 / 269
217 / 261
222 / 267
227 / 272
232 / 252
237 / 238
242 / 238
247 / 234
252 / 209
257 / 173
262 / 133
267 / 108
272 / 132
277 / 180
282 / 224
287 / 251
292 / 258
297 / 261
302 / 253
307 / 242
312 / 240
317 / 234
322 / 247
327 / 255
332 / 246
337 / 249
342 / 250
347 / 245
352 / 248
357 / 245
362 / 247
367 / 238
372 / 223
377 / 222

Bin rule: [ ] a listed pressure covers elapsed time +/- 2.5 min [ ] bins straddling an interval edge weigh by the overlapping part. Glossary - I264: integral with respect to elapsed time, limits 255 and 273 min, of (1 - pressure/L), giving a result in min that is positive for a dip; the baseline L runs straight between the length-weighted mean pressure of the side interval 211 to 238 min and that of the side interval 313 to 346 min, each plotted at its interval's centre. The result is 8.4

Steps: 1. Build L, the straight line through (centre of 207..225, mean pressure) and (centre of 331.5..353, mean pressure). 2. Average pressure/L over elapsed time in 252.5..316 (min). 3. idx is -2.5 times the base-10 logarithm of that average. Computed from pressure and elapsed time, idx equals 0.24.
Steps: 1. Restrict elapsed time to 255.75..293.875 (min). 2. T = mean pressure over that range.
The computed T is 181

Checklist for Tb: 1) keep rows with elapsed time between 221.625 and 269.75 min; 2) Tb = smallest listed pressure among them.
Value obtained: 108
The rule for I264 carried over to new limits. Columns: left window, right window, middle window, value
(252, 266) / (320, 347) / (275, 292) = -3.3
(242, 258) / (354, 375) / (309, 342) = -2.3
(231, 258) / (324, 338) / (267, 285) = 4.9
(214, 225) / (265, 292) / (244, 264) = 2.8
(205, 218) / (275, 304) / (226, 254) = 2.2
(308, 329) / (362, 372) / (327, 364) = -1.2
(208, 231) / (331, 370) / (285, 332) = 0.7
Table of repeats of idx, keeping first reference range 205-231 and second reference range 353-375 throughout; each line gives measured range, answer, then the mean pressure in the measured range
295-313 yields 0.01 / 249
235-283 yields 0.37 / 185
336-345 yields -0.03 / 249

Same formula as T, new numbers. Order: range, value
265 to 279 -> 140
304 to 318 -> 240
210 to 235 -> 264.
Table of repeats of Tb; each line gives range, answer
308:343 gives 234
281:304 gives 224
